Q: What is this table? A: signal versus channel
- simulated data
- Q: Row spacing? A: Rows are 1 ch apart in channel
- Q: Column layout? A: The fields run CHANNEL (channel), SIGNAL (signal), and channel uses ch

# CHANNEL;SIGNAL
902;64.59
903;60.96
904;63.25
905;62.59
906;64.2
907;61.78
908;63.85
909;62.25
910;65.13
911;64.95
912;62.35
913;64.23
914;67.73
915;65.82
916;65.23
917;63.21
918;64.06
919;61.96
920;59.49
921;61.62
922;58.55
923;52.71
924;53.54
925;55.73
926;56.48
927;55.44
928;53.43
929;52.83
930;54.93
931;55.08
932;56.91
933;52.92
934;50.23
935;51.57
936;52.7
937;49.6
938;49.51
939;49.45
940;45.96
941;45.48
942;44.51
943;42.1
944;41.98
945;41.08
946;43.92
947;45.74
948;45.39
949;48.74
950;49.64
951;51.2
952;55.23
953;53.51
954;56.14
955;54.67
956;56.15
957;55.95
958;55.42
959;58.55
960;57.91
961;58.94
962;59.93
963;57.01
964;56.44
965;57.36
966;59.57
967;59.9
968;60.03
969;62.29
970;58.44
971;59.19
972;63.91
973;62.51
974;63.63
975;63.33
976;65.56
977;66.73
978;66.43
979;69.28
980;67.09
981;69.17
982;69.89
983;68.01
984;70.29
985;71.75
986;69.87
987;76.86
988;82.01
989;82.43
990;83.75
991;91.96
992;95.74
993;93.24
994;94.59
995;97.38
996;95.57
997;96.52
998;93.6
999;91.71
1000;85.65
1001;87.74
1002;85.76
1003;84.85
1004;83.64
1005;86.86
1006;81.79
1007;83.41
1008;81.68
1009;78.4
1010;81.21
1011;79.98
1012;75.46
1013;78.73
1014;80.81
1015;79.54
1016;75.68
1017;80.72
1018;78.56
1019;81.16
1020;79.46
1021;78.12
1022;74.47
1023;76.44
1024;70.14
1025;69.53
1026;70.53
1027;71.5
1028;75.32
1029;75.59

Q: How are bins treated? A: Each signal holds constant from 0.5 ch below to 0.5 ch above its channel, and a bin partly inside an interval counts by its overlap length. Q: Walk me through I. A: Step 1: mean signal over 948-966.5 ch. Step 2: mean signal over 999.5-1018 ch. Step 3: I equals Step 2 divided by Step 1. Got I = 1.47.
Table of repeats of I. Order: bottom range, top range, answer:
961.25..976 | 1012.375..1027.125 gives 1.27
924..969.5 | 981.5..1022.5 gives 1.56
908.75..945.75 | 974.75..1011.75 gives 1.46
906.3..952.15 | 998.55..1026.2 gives 1.46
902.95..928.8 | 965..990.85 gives 1.11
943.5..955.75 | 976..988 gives 1.42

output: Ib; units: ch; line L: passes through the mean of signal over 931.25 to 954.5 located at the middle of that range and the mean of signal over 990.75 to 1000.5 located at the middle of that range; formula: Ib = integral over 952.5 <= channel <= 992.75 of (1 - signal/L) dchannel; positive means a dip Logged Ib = 4.6 ch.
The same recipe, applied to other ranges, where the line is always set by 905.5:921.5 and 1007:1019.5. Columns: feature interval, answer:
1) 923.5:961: 9.19 ch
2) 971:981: 1.13 ch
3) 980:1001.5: -2.20 ch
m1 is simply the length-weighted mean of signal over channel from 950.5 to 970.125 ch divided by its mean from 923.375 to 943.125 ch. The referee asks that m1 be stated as 1.1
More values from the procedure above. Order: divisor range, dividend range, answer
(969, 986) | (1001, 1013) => 1.25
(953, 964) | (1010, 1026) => 1.36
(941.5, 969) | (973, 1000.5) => 1.49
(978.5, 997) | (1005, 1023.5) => 0.98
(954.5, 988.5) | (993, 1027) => 1.30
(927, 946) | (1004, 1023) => 1.61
